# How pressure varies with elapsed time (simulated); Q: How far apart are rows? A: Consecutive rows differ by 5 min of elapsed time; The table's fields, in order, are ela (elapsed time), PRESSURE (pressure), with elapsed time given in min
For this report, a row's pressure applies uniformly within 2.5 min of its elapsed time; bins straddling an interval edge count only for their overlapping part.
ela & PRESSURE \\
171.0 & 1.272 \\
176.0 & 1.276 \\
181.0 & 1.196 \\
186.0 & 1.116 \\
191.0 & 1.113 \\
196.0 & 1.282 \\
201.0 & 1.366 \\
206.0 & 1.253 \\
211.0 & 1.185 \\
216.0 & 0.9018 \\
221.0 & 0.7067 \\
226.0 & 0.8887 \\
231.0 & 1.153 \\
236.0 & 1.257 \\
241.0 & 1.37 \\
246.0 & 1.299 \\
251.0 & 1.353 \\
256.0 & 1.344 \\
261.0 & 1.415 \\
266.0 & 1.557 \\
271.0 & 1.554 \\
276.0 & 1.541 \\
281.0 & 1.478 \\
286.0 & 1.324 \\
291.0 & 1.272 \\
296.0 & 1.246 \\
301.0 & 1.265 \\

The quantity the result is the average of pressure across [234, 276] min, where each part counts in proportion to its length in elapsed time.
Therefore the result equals 1.4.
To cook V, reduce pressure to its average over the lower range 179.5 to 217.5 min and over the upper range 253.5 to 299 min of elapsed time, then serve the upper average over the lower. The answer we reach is 1.19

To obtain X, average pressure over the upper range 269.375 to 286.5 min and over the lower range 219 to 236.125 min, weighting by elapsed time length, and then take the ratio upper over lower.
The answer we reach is 1.53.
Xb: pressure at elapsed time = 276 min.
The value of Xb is 1.541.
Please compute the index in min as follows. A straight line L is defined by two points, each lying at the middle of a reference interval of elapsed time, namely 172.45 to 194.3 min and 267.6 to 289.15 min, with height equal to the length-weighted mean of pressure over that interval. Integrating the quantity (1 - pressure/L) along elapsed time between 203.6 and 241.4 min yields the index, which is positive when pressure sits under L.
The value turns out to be 6.66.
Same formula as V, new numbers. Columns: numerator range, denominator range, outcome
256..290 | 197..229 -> 1.37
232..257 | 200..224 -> 1.24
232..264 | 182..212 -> 1.09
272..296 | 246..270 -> 0.99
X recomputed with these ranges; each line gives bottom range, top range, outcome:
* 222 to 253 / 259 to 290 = 1.23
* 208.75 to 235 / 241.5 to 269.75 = 1.43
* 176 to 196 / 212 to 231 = 0.77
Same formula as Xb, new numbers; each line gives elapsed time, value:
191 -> 1.113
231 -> 1.153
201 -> 1.366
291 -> 1.272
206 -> 1.253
